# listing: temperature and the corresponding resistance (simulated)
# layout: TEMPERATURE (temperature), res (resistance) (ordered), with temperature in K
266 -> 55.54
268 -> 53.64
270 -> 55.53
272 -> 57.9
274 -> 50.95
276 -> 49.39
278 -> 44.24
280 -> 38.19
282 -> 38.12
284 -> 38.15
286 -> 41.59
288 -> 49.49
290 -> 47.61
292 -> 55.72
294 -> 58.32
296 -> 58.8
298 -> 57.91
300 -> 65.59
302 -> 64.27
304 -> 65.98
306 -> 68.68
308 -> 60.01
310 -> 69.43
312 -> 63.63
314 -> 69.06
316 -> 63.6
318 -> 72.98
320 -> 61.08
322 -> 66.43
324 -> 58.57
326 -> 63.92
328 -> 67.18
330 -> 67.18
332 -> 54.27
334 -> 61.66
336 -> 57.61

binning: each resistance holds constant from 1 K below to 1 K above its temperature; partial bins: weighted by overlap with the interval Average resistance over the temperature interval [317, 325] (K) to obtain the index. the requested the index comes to 64.8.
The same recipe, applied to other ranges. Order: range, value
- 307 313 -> 64.4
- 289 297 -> 55.1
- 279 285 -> 38.2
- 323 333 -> 62.2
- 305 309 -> 64.3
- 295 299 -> 58.4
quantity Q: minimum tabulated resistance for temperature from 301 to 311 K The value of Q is 60.01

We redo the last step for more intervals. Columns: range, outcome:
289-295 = 47.61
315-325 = 58.57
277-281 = 38.19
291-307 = 55.72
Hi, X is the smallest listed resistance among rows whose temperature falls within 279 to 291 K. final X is 38.12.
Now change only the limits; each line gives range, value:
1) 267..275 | 50.95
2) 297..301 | 57.91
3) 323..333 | 54.27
